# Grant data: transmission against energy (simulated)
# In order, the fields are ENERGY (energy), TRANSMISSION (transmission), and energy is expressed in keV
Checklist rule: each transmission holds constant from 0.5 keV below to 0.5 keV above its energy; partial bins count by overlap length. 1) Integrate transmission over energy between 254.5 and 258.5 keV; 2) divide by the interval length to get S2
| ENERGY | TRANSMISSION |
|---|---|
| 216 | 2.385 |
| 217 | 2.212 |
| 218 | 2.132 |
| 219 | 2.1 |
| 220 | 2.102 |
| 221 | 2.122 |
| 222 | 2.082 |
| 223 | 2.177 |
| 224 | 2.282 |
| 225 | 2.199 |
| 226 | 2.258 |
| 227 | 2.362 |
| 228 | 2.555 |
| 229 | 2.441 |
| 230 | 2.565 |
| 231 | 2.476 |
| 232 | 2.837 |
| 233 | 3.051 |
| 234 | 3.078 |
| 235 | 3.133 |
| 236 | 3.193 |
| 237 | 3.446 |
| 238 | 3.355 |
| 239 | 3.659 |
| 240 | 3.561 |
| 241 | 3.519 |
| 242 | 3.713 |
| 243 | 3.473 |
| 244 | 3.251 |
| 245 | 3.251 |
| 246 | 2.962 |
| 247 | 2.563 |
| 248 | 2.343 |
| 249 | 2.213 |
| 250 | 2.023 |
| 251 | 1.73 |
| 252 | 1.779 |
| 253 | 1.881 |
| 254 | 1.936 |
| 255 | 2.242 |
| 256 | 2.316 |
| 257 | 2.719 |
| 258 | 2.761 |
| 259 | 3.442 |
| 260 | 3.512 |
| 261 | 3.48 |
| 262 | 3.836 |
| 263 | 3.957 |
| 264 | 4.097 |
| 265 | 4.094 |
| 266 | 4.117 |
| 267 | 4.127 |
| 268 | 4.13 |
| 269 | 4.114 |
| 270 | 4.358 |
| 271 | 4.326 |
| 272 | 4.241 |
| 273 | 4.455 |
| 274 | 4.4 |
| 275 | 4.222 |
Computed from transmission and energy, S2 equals 2.51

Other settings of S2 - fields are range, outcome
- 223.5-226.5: 2.25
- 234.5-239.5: 3.36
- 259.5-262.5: 3.61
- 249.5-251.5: 1.88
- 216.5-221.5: 2.13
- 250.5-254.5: 1.83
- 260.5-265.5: 3.89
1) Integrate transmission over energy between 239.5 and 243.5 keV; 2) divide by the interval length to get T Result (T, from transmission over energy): 3.57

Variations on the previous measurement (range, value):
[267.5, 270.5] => 4.2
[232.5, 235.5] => 3.09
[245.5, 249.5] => 2.52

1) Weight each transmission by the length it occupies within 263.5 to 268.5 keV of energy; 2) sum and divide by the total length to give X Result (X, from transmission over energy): 4.11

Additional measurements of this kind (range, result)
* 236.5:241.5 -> 3.51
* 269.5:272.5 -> 4.31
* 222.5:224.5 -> 2.23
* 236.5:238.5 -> 3.4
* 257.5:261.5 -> 3.3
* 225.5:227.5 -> 2.31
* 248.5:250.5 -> 2.12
